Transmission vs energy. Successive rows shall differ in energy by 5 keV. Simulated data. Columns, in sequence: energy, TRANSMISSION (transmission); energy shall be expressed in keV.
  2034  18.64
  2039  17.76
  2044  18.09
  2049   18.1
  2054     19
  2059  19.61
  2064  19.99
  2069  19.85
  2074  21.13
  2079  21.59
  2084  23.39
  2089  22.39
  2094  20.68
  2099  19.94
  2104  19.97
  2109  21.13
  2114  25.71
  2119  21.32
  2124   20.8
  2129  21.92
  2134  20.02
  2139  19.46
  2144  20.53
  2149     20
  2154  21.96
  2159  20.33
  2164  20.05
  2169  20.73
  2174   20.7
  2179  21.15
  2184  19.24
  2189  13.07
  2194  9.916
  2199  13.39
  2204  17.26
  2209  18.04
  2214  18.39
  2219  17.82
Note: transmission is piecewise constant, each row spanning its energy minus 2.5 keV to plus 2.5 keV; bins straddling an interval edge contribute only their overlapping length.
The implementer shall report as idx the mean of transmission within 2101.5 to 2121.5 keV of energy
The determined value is 22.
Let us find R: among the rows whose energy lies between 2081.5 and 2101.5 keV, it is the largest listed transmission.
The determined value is 23.39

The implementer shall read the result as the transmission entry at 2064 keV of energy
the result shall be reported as 19.99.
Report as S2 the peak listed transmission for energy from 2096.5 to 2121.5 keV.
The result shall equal 25.71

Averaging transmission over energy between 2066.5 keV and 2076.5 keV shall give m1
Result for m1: 20.5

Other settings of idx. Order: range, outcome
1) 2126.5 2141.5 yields 20.5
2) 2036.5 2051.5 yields 18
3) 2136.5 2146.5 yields 20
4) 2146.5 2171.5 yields 20.6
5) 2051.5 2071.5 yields 19.6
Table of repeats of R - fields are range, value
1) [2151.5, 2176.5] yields 21.96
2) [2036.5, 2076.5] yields 21.13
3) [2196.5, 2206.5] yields 17.26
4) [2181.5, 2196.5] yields 19.24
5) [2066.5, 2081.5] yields 21.59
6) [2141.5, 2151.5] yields 20.53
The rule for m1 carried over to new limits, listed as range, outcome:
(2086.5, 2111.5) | 20.8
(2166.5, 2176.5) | 20.7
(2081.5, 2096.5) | 22.2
